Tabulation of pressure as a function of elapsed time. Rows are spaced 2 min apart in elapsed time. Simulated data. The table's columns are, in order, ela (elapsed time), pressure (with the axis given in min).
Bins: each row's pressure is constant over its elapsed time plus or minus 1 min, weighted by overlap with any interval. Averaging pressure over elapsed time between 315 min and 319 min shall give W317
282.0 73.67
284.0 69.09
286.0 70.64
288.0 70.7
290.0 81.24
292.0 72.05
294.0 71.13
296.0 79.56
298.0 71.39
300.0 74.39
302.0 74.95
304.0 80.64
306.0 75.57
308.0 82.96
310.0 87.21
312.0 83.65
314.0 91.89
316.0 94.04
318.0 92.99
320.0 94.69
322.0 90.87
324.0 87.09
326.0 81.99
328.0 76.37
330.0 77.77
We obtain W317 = 93.5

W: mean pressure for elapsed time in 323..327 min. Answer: 84.5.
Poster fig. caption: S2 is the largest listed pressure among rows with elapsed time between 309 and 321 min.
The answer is 94.69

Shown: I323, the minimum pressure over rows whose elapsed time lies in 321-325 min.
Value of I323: 87.09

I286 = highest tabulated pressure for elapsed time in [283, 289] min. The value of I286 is 70.7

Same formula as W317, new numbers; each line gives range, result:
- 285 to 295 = 73.2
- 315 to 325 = 91.9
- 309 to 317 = 89.2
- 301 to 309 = 78.5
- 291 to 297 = 74.2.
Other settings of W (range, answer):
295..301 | 75.1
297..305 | 75.3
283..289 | 70.1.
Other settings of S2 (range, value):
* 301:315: 91.89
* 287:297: 81.24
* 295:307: 80.64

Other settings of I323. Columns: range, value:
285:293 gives 70.64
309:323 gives 83.65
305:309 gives 75.57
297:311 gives 71.39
